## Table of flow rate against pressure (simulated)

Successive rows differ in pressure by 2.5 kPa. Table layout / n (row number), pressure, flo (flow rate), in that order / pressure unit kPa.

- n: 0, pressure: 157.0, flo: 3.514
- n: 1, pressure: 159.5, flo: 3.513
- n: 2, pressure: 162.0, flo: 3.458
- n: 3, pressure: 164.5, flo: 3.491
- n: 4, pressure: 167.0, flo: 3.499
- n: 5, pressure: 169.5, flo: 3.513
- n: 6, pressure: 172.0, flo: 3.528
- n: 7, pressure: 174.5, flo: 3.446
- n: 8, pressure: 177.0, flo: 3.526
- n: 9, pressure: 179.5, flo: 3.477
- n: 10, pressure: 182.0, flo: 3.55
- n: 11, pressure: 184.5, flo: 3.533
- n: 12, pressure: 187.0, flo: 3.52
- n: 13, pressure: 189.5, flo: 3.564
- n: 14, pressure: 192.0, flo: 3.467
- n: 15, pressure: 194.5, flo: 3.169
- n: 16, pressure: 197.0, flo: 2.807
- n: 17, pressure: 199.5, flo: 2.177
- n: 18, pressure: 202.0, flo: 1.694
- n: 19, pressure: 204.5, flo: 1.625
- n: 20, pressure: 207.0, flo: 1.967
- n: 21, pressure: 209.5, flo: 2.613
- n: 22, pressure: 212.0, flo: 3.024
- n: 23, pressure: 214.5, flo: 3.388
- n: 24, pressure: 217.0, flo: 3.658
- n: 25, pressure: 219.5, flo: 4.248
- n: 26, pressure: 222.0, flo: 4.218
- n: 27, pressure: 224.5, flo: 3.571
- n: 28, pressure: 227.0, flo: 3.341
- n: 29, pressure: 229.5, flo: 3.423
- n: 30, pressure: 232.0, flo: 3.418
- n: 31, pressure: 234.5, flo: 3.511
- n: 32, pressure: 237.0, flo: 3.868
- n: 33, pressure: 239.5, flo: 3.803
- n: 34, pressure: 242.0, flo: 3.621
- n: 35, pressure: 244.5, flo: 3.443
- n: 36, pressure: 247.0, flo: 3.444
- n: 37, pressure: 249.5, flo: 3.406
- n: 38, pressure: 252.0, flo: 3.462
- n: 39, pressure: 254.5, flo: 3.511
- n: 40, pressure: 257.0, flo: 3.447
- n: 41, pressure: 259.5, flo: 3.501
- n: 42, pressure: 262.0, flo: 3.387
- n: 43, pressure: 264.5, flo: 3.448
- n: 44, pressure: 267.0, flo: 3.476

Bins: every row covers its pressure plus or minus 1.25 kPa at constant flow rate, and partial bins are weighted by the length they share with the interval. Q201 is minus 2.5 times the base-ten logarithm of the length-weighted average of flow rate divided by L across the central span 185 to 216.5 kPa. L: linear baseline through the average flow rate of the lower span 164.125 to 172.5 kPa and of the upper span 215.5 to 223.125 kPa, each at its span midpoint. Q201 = 0.34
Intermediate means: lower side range 3.51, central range 2.79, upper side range 4.02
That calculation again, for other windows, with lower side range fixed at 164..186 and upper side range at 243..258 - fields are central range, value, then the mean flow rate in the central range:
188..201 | 0.16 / 3.02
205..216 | 0.28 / 2.69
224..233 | 0.01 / 3.43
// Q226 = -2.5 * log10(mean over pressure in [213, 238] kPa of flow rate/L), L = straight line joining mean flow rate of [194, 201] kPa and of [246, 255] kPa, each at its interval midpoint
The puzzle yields -0.193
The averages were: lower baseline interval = 2.63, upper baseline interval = 3.45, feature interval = 3.66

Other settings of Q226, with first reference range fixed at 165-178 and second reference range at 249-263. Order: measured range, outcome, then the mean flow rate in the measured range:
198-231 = 0.16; 3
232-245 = -0.05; 3.64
